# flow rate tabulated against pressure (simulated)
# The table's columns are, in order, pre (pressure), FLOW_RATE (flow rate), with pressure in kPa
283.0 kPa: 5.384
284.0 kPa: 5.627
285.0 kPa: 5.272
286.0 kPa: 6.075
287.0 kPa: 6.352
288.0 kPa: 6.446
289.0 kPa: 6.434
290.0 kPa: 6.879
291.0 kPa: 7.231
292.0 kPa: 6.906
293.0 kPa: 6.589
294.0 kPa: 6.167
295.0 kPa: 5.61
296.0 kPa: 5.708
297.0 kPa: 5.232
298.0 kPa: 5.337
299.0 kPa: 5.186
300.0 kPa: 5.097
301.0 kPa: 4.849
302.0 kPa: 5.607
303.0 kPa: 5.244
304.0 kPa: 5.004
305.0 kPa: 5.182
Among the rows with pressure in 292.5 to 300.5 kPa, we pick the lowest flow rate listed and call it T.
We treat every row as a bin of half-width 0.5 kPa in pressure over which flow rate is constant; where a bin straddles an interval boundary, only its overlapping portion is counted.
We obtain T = 5.097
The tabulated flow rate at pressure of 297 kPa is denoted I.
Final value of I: 5.232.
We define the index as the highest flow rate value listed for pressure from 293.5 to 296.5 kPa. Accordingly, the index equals 6.167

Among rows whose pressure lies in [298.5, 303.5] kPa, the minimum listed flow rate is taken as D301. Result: 4.849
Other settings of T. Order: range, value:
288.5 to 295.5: 5.61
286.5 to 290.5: 6.352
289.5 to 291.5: 6.879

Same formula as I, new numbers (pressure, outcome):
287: 6.352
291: 7.231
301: 4.849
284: 5.627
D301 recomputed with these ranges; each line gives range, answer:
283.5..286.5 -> 5.272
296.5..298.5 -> 5.232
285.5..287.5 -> 6.075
